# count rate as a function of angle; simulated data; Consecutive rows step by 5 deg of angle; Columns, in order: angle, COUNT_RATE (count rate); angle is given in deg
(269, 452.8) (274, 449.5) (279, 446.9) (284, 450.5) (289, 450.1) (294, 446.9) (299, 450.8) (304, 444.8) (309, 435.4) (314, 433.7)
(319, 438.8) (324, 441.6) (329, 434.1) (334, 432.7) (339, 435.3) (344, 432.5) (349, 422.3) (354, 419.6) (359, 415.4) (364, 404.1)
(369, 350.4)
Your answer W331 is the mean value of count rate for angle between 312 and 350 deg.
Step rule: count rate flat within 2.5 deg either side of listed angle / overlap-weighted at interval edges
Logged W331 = 434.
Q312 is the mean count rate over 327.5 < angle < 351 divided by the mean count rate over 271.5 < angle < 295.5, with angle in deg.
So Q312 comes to 0.96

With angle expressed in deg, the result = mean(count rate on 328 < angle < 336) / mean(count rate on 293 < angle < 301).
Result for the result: 0.96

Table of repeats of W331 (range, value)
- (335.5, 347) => 433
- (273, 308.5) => 448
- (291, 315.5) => 443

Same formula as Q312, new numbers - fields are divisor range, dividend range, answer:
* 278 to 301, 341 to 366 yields 0.93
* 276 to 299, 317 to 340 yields 0.97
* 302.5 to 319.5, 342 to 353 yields 0.97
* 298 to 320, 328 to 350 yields 0.98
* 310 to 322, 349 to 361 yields 0.96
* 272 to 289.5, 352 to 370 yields 0.89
